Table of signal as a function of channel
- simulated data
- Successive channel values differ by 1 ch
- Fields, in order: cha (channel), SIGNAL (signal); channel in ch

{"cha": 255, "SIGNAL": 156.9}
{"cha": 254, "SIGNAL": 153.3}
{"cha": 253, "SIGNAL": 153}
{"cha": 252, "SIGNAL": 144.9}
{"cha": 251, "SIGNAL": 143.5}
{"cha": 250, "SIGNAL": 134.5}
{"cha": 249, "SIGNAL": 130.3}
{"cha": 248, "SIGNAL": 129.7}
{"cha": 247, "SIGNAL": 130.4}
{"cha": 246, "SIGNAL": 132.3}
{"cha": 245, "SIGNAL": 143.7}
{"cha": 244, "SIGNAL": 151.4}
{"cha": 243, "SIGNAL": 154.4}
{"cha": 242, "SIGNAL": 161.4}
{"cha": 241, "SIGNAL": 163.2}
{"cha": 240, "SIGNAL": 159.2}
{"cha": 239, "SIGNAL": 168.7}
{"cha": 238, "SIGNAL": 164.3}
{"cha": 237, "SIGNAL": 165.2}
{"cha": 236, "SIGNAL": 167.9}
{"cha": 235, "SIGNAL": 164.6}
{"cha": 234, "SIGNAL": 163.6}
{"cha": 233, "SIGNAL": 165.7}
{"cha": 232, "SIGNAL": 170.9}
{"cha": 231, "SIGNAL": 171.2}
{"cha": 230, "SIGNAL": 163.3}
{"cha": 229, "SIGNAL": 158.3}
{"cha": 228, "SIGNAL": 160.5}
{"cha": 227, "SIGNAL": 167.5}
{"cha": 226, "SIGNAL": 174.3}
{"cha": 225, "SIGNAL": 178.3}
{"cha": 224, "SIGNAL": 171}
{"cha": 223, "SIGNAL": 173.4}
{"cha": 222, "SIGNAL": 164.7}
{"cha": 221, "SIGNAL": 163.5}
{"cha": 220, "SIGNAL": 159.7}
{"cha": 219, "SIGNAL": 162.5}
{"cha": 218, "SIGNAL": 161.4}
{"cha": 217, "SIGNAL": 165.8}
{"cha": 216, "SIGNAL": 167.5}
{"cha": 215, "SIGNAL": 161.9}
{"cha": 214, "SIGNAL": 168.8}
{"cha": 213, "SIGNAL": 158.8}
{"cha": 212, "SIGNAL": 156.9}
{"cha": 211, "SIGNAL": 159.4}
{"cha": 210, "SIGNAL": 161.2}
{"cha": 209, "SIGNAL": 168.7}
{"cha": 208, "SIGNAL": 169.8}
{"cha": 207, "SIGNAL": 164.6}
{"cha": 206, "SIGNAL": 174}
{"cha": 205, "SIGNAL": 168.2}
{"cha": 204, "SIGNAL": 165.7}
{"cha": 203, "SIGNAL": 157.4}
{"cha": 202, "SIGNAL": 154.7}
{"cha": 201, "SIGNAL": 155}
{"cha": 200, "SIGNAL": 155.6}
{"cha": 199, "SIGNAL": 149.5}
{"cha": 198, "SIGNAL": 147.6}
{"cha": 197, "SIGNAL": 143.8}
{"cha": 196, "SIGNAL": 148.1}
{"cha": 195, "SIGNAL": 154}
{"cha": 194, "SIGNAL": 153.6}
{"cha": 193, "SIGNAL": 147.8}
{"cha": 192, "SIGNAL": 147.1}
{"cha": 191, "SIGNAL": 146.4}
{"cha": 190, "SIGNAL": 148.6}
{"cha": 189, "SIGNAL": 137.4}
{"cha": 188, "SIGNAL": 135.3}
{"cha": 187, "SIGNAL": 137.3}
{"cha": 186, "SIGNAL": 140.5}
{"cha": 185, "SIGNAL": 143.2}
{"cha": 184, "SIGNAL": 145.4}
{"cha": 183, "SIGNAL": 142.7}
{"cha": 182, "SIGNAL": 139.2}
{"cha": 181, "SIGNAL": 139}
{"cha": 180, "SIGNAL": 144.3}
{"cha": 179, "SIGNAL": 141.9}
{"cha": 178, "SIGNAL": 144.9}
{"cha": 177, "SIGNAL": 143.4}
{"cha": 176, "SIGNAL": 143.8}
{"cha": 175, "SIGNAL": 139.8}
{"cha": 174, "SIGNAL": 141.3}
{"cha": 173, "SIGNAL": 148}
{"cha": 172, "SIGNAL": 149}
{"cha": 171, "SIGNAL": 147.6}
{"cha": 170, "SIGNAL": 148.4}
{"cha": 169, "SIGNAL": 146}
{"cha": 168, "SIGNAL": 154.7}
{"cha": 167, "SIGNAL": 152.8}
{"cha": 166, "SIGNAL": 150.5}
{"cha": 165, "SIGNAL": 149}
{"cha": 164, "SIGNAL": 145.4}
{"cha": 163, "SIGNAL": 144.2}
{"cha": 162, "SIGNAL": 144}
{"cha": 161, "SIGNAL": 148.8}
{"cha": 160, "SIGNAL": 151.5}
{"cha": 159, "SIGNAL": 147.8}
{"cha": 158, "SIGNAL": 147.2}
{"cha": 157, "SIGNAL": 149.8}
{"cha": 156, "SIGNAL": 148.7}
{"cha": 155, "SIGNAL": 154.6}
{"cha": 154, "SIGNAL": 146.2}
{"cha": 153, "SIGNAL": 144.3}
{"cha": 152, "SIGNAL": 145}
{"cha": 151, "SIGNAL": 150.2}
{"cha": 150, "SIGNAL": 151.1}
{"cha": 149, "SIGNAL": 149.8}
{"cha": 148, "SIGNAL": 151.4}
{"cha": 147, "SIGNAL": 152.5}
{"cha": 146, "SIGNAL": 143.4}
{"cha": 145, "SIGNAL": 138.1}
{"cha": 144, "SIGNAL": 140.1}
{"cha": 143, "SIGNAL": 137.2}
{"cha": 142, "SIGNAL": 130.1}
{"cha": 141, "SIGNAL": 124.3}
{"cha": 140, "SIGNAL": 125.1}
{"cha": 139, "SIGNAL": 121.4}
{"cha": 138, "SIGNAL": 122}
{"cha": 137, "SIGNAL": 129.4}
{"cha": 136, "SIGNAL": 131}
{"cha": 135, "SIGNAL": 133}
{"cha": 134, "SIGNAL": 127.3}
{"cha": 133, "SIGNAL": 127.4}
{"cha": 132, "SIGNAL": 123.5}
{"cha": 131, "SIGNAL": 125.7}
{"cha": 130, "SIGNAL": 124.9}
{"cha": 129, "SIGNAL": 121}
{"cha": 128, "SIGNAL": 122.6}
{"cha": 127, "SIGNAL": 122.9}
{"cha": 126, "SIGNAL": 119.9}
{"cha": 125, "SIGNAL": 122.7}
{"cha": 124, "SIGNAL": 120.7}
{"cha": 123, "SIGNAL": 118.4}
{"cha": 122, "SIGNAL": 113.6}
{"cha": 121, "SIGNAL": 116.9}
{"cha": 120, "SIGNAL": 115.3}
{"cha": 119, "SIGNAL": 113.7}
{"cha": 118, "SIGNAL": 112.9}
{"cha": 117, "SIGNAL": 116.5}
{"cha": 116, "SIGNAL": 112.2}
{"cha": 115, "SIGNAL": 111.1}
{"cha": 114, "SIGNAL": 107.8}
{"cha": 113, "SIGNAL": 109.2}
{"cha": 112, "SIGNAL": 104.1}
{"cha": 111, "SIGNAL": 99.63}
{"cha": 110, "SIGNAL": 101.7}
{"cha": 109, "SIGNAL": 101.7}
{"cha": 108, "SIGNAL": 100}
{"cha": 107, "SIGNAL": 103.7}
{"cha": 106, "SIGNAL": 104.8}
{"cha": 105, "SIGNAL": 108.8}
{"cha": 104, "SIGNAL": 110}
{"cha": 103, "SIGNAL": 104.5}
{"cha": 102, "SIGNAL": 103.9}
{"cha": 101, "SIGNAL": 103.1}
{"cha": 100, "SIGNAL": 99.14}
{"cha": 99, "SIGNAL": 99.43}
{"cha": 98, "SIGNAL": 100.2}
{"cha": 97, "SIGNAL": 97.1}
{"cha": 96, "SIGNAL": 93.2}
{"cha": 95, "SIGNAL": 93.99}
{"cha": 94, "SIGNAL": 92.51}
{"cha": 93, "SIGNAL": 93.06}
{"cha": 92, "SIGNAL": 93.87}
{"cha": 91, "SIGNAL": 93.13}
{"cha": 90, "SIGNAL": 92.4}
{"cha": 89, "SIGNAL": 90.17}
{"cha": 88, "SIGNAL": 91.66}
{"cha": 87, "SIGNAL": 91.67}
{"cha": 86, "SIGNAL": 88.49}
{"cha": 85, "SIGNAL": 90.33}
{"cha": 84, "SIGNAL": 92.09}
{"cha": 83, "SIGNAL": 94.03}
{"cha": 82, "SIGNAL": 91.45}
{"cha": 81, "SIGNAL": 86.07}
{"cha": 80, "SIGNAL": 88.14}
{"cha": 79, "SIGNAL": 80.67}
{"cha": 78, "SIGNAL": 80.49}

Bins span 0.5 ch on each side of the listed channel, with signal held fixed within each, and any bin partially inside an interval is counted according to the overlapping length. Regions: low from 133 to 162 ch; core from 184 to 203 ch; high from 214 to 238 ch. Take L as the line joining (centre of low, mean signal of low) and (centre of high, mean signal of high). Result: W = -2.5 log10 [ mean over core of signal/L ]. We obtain 0.06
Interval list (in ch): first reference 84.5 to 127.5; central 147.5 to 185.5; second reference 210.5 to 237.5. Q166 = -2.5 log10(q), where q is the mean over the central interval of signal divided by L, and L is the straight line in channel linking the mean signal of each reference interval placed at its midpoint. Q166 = -0.09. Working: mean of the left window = 104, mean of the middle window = 147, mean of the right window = 165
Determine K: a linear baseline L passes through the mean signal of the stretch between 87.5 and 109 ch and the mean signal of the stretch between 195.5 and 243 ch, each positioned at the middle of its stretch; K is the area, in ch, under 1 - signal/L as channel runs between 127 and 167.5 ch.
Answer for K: -4.6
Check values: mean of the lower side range 98.6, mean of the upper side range 163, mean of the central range 139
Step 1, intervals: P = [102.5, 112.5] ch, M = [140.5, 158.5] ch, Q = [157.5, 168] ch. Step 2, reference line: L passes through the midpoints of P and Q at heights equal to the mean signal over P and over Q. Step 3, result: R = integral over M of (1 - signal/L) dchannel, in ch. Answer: -0.9 ch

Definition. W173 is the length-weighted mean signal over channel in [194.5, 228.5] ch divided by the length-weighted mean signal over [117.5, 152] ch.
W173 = 1.3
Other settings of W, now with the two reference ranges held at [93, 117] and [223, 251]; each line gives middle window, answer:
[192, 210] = -0.104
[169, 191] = -0.070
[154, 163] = -0.187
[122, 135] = -0.097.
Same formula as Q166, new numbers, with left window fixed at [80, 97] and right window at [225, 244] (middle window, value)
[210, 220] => -0.05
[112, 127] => -0.07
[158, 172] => -0.14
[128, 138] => -0.11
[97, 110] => -0.04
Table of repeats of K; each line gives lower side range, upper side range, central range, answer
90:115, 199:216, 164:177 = -0.6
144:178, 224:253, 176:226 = -0.9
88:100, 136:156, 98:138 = 0.5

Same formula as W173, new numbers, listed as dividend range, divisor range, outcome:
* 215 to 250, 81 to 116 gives 1.62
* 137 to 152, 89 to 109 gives 1.39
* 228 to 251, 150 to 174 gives 1.05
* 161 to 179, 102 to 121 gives 1.36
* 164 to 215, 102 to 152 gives 1.24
